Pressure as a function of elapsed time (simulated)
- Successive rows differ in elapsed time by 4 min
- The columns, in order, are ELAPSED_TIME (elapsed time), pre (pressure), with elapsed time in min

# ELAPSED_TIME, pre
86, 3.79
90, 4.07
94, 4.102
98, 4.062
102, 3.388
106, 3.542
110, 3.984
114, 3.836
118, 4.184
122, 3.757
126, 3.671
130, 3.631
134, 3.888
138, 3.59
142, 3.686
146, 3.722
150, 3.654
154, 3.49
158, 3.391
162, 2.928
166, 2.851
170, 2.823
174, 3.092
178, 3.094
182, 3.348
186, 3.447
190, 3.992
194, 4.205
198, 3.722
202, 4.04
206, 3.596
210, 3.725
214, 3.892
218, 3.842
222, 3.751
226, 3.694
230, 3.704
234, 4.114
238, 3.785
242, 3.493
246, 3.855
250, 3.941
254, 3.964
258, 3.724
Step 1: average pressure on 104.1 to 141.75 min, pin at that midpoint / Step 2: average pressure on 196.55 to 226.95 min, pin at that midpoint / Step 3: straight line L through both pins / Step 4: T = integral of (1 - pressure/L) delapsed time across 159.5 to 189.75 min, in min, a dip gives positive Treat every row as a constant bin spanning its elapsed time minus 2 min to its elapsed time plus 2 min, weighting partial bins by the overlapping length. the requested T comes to 5.1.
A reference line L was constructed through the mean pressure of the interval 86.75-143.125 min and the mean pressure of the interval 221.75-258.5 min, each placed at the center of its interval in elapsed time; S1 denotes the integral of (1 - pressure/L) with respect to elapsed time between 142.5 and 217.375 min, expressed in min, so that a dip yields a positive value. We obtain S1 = 5.91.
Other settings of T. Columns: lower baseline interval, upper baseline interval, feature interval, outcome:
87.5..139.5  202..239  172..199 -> 1.8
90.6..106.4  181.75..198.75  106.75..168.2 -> 3.1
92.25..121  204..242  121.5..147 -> 0.9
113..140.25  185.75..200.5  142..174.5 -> 4.7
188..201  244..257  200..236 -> 1.2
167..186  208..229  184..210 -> -3.0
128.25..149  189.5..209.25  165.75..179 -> 2.9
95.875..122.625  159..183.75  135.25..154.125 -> -1.6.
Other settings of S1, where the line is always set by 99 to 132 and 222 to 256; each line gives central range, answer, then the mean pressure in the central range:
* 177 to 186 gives 1.2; 3.29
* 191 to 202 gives -0.5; 3.98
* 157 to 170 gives 2.7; 3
